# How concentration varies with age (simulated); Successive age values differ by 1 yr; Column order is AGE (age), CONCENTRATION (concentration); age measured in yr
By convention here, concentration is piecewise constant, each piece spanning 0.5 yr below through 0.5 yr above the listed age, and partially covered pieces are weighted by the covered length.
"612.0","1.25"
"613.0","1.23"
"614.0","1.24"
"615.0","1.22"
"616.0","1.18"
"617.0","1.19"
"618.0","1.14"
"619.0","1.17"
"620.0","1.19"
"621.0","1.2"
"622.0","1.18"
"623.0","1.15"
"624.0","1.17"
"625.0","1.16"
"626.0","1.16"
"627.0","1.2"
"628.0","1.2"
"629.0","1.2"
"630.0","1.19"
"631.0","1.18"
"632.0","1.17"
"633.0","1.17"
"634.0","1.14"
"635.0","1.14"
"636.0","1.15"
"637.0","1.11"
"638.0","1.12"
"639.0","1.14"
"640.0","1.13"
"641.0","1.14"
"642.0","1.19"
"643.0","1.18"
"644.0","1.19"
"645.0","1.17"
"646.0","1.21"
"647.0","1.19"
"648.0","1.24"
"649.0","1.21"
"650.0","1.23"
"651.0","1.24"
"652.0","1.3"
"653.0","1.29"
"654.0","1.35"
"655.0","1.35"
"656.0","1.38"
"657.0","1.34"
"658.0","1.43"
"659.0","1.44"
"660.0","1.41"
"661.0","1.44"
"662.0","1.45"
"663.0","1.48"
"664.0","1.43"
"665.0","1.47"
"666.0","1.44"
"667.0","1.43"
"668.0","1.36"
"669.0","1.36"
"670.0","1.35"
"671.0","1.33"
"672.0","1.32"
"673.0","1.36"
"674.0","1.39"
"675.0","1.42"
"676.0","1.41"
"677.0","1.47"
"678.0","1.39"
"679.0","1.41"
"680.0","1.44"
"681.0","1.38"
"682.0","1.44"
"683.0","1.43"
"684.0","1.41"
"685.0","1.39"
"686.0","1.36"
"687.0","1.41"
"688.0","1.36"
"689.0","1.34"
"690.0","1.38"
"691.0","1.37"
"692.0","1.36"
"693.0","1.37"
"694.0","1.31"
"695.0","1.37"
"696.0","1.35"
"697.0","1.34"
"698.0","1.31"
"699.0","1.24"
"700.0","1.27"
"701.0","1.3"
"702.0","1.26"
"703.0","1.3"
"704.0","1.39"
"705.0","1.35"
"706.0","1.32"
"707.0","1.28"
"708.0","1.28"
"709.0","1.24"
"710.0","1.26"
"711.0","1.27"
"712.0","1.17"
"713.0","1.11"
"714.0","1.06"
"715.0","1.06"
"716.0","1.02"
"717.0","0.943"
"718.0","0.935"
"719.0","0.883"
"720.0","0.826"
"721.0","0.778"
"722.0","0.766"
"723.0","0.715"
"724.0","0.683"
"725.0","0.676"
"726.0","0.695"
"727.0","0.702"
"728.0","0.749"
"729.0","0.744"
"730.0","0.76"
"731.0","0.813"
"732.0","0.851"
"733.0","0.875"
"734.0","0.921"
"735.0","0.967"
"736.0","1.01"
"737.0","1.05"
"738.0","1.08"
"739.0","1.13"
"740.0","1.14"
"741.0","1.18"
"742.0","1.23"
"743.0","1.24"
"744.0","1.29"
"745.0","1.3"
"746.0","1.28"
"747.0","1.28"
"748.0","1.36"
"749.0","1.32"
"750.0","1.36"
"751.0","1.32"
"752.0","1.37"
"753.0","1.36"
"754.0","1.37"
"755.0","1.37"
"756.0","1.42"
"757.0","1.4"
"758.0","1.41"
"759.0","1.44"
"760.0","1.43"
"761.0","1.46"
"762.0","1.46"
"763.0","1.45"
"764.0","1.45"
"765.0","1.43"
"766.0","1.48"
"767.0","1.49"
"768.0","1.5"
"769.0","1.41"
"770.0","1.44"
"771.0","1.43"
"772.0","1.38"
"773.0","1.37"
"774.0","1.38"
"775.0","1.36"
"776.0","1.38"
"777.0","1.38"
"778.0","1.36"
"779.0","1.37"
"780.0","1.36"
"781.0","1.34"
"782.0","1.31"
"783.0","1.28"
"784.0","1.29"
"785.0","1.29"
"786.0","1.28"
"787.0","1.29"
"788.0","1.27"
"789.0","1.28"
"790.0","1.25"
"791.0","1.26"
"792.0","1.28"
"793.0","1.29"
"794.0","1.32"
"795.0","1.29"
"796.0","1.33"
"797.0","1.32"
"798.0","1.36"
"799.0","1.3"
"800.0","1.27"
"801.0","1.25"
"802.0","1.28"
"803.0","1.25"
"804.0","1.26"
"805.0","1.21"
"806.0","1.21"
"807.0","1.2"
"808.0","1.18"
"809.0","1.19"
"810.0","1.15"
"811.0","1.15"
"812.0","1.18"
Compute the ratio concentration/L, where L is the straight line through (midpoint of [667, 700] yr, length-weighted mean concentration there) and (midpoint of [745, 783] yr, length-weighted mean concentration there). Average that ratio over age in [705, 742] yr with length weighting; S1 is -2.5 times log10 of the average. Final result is 0.37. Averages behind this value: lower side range 1.37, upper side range 1.39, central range 0.979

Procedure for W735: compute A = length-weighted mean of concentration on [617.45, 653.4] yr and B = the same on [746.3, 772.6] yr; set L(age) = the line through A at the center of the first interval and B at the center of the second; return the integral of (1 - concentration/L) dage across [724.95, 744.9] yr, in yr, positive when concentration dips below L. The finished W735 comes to 5.8 yr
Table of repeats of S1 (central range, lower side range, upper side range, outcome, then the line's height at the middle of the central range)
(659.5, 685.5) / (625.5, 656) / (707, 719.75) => -0.21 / 1.16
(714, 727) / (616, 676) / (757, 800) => 0.50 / 1.32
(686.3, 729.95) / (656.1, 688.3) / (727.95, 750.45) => 0.11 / 1.24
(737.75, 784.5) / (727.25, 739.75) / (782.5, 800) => -0.24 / 1.09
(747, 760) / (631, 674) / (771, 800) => -0.05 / 1.31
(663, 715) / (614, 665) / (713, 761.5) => -0.16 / 1.16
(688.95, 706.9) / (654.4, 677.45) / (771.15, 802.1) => 0.04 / 1.38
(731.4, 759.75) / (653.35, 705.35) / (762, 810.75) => 0.10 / 1.34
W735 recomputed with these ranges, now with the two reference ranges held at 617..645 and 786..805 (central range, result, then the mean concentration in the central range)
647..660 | -1.5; 1.32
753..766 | -1.7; 1.42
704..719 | 0.7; 1.16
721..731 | 4.1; 0.729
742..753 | -0.5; 1.31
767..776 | -1.0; 1.41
